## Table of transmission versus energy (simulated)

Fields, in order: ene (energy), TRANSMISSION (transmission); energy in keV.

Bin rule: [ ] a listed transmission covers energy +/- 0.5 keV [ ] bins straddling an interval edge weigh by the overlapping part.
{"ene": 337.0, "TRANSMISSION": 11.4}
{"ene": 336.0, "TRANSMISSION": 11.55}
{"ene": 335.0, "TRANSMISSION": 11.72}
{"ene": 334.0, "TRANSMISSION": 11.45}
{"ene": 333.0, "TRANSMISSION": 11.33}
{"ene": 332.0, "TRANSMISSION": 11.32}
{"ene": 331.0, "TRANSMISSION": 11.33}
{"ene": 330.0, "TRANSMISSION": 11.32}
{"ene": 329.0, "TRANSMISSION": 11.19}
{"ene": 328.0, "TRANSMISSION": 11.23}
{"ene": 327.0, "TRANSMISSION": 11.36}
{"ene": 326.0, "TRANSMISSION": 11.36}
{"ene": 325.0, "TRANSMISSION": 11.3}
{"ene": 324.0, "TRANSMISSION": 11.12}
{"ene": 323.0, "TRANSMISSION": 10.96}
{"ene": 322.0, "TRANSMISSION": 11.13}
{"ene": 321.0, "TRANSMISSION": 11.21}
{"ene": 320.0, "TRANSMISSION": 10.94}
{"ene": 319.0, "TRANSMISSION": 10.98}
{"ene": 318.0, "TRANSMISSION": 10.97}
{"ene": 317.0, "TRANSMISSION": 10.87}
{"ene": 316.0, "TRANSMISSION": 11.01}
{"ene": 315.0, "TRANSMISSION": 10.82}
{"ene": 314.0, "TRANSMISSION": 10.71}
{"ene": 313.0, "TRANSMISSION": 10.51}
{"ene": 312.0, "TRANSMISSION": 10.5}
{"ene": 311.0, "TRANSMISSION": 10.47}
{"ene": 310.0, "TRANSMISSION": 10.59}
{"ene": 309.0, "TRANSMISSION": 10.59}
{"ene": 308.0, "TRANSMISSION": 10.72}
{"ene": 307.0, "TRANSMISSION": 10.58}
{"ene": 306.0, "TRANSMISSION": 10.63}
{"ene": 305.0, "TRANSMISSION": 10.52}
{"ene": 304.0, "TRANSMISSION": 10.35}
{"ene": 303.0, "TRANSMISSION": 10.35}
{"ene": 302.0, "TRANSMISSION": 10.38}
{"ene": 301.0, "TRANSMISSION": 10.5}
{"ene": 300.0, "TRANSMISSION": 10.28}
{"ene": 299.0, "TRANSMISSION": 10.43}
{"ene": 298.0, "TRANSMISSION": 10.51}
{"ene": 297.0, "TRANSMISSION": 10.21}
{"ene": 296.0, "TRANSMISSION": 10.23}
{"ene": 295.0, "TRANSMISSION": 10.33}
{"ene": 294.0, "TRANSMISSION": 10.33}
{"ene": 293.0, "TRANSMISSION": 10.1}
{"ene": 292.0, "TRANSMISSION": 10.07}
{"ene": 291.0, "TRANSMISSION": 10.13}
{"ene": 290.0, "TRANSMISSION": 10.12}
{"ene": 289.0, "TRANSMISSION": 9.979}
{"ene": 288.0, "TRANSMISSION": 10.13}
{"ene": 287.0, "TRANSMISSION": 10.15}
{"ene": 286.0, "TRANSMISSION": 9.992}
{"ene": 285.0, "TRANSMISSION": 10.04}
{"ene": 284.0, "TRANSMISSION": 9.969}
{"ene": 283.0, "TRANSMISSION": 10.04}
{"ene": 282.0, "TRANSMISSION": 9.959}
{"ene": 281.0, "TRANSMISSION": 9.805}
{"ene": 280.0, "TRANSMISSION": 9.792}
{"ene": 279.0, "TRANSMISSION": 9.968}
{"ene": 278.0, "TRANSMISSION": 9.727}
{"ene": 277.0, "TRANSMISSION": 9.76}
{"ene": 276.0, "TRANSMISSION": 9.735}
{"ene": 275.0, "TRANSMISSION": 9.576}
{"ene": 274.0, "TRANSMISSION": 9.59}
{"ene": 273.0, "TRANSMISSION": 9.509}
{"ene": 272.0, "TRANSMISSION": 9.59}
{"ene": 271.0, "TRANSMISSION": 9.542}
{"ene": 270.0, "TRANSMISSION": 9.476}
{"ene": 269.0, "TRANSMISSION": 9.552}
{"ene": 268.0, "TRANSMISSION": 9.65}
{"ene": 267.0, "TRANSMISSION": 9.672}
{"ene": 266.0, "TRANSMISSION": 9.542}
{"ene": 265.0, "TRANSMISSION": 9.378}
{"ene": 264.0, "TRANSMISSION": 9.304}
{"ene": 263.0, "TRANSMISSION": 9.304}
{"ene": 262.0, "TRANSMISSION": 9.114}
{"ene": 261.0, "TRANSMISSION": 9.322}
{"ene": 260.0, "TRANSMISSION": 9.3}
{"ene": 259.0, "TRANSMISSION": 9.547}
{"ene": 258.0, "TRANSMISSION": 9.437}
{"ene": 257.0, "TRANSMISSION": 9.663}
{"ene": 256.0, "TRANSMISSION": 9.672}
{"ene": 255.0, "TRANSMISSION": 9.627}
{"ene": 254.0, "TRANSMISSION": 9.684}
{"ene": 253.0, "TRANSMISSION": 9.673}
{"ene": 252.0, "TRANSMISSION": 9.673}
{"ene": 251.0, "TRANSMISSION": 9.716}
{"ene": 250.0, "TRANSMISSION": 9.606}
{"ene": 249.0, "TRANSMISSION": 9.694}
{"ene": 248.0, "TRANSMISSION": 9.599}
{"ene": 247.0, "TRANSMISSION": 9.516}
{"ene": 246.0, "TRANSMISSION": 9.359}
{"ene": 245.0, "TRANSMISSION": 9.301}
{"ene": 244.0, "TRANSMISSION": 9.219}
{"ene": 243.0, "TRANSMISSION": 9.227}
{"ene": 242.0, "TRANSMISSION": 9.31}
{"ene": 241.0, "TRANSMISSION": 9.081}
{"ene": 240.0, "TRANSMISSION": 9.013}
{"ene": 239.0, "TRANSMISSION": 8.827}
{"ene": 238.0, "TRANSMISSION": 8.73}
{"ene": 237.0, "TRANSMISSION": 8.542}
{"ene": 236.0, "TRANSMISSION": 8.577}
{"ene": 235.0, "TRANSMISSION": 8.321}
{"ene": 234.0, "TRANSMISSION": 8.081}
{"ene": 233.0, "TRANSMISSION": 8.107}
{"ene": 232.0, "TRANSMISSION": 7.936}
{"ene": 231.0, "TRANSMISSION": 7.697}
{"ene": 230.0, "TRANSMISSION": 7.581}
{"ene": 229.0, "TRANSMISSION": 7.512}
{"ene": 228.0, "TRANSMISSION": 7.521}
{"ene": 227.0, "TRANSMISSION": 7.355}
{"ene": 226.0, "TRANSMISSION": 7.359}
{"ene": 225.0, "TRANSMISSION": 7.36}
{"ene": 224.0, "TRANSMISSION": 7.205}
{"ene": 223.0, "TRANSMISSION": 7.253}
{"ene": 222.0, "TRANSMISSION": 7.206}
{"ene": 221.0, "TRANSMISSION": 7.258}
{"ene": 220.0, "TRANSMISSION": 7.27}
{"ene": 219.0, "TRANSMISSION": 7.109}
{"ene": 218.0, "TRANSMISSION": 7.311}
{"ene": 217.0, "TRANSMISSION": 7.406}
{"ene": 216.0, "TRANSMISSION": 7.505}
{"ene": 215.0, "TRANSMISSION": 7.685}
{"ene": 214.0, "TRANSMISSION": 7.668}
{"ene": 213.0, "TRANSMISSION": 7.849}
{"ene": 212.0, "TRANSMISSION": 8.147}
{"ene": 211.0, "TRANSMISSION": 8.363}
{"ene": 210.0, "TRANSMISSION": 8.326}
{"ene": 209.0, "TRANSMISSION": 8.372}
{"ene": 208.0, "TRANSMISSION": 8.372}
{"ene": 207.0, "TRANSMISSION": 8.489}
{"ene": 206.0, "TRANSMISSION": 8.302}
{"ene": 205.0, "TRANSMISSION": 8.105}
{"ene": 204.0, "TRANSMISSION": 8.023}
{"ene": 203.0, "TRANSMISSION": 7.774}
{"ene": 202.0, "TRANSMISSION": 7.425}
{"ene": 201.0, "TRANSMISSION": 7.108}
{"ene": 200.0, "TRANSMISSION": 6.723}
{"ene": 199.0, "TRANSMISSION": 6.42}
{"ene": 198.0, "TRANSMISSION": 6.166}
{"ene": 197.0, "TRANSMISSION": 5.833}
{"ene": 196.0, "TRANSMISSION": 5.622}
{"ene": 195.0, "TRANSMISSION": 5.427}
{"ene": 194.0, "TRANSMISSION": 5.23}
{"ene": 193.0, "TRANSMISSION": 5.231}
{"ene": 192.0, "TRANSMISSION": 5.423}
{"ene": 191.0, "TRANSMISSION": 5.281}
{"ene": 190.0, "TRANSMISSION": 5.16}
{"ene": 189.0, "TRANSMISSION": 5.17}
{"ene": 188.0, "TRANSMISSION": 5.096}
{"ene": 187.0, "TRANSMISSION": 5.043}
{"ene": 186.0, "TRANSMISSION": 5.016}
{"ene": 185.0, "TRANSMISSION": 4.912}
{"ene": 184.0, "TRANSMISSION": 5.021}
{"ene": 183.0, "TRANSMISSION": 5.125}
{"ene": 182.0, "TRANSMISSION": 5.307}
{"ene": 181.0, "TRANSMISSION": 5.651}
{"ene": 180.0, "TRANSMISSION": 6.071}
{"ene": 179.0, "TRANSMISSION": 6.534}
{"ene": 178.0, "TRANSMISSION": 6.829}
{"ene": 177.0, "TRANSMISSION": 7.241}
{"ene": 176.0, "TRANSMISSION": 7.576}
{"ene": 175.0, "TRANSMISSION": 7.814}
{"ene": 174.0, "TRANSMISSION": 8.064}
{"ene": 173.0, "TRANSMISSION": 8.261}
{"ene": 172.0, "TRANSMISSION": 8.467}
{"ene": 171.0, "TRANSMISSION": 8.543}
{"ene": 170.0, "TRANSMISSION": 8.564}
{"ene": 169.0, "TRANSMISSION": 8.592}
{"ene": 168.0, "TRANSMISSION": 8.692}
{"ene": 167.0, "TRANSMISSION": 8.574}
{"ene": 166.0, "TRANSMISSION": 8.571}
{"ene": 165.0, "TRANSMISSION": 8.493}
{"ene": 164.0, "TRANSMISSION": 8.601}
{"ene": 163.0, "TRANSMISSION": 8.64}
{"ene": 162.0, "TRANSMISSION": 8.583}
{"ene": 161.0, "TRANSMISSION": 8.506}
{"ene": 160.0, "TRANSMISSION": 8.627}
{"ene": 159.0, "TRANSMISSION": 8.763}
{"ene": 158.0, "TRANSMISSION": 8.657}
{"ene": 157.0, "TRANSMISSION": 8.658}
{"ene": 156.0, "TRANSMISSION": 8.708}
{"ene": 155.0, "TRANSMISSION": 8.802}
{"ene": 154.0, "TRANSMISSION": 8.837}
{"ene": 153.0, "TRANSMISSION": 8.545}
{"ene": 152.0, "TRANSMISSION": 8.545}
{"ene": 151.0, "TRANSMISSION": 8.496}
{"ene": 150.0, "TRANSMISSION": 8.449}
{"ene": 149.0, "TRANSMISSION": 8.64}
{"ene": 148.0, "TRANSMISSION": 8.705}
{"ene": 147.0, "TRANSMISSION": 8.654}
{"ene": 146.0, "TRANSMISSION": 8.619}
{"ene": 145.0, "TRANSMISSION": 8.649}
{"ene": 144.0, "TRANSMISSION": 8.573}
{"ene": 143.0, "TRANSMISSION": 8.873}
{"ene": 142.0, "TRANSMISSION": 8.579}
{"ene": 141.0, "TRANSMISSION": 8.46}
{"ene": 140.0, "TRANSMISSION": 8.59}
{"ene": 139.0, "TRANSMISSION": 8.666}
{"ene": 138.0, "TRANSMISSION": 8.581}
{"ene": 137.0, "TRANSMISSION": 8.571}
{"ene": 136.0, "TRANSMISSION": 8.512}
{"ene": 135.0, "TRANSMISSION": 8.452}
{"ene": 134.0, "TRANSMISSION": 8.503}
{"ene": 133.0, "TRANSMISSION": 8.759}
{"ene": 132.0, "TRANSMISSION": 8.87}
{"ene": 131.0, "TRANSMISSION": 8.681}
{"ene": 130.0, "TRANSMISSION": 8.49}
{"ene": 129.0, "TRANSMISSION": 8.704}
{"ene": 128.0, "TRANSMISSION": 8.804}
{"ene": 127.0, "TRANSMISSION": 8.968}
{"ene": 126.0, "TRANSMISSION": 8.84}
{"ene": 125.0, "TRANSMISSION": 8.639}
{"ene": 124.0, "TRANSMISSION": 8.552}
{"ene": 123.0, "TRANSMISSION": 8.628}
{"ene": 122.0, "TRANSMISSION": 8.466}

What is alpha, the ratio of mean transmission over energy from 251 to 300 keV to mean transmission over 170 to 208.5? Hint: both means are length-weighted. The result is 1.50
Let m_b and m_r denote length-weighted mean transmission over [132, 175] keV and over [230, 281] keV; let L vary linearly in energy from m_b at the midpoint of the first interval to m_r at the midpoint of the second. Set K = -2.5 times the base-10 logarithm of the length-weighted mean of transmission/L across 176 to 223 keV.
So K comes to 0.312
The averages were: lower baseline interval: 8.58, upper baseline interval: 9.28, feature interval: 6.68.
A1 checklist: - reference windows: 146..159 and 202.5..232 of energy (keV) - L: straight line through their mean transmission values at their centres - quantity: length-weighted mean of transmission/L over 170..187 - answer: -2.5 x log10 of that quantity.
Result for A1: 0.24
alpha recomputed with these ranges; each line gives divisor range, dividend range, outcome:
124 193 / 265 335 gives 1.33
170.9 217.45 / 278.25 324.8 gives 1.54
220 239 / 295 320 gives 1.36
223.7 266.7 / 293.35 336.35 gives 1.22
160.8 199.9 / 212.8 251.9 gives 1.22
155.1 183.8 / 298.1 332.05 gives 1.38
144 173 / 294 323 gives 1.23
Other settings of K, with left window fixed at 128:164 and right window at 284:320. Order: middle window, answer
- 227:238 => 0.202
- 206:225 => 0.217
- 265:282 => 0.049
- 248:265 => 0.043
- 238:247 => 0.067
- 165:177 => 0.078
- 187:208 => 0.396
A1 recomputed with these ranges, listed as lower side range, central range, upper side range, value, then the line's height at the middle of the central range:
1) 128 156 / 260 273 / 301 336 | 0.09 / 10.3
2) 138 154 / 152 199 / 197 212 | 0.15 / 8.13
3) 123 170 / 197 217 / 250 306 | 0.20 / 9.2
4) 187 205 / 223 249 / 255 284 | -0.05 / 8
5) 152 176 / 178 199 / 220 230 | 0.42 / 8.05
